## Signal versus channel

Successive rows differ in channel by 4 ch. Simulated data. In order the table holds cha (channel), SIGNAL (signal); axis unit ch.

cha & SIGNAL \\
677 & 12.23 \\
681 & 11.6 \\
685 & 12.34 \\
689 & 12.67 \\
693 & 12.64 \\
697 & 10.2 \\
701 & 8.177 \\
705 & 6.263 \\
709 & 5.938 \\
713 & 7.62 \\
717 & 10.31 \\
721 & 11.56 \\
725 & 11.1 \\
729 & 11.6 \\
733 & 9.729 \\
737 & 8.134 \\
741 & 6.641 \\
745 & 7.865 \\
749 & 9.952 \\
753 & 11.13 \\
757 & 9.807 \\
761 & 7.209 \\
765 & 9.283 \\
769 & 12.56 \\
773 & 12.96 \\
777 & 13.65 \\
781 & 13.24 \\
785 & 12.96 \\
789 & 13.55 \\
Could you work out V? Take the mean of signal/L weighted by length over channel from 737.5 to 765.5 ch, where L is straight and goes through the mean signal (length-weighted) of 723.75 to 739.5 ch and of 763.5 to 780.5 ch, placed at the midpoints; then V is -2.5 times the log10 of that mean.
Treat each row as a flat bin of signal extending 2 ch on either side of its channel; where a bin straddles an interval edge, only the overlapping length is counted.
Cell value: 0.26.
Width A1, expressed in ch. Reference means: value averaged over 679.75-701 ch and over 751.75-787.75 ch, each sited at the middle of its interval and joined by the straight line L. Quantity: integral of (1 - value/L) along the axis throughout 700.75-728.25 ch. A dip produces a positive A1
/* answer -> 6.32 ch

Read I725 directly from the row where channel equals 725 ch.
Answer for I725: 11.1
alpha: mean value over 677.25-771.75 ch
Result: 9.82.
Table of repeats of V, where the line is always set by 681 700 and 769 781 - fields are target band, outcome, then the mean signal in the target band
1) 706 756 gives 0.32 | 9.25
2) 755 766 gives 0.43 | 8.72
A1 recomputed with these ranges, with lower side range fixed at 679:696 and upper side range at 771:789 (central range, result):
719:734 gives 1.8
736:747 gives 4.6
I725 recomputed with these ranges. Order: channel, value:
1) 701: 8.177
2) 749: 9.952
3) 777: 13.65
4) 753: 11.13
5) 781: 13.24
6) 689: 12.67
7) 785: 12.96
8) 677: 12.23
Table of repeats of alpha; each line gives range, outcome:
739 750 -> 7.99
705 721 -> 8.19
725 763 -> 9.22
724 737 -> 10.4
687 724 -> 9.53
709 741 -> 9.54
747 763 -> 9.52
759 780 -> 11.2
